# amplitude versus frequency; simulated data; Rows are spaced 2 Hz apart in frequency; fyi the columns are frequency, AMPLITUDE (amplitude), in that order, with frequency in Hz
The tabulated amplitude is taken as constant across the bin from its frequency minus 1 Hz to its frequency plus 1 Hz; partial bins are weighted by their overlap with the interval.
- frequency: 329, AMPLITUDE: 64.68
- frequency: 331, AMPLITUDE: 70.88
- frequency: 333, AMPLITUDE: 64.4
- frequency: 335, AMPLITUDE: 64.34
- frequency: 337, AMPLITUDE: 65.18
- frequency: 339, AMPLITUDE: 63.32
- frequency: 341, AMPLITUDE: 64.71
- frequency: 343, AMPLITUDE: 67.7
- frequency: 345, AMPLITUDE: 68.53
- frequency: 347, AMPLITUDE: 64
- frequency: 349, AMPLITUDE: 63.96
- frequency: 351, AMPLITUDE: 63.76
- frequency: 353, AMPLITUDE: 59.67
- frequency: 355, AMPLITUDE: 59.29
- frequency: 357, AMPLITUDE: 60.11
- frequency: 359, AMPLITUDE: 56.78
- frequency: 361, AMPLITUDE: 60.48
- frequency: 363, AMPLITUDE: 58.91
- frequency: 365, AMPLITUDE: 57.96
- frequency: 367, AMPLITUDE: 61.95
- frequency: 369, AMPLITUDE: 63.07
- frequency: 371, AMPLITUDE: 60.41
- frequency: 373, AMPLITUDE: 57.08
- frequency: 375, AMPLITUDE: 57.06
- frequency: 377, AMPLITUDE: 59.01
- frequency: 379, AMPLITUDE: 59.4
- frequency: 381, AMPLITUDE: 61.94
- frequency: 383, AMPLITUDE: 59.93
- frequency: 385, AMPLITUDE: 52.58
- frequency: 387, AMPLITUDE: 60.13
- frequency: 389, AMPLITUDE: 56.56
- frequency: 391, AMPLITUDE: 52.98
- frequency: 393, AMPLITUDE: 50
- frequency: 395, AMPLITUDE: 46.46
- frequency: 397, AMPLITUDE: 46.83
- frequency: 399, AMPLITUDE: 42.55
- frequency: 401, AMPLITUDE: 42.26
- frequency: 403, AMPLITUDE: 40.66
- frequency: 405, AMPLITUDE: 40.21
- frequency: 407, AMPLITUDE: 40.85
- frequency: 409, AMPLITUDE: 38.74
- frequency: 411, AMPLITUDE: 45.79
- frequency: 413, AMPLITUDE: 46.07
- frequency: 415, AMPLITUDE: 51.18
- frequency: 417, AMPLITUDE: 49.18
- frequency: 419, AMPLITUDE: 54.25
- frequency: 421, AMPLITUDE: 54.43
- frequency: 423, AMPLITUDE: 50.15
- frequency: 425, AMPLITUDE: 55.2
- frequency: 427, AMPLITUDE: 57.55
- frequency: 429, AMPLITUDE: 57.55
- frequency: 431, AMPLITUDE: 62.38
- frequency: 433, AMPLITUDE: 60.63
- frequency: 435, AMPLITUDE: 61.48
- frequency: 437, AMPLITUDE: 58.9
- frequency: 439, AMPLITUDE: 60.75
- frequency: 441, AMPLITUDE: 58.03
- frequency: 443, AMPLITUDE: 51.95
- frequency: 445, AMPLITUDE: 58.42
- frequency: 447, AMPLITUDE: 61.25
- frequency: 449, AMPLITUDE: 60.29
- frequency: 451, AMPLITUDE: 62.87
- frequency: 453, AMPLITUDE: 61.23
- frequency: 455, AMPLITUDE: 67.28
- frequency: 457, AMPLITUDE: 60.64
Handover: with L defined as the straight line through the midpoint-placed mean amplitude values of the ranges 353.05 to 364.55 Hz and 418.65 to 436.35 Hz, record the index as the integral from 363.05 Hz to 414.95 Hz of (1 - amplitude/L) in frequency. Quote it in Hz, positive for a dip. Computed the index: 5.5 Hz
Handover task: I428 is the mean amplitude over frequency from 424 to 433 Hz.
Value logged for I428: 58.4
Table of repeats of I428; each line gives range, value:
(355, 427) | 53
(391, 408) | 44.3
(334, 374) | 62.1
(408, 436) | 53.2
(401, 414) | 42.1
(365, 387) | 59.2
